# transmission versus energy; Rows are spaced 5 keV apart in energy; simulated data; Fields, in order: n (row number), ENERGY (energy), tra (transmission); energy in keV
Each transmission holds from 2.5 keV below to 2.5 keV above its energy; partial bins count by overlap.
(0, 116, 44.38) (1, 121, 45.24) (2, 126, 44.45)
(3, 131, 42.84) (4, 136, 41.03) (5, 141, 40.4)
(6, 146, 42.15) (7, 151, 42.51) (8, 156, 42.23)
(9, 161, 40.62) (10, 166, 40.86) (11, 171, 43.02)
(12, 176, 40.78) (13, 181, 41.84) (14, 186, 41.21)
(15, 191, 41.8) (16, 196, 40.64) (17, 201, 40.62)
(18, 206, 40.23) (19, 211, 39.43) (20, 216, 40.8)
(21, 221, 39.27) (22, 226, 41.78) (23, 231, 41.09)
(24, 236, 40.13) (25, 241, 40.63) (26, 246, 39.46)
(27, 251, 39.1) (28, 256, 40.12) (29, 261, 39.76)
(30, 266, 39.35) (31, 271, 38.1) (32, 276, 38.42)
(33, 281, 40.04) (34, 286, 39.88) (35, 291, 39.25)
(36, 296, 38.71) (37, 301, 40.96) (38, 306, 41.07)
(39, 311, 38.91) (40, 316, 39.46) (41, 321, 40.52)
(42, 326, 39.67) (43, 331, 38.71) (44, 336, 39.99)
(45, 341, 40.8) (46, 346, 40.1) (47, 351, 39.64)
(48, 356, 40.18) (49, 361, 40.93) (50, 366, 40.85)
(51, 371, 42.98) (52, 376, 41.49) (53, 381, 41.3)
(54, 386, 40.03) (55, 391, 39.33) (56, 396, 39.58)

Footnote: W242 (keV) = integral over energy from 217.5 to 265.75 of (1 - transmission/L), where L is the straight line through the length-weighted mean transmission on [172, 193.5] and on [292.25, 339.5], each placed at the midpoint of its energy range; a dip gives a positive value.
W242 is 0.7 keV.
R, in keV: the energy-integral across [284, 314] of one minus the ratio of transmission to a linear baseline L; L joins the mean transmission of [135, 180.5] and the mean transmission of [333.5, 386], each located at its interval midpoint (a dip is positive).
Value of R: 0.9 keV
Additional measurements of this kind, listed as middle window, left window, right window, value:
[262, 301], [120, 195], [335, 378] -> 1.9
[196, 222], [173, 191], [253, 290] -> 0.4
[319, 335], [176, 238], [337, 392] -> 0.4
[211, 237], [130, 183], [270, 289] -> -0.2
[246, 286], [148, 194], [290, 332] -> 1.0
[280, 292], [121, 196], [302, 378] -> 0.3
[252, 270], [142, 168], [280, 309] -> 0.4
